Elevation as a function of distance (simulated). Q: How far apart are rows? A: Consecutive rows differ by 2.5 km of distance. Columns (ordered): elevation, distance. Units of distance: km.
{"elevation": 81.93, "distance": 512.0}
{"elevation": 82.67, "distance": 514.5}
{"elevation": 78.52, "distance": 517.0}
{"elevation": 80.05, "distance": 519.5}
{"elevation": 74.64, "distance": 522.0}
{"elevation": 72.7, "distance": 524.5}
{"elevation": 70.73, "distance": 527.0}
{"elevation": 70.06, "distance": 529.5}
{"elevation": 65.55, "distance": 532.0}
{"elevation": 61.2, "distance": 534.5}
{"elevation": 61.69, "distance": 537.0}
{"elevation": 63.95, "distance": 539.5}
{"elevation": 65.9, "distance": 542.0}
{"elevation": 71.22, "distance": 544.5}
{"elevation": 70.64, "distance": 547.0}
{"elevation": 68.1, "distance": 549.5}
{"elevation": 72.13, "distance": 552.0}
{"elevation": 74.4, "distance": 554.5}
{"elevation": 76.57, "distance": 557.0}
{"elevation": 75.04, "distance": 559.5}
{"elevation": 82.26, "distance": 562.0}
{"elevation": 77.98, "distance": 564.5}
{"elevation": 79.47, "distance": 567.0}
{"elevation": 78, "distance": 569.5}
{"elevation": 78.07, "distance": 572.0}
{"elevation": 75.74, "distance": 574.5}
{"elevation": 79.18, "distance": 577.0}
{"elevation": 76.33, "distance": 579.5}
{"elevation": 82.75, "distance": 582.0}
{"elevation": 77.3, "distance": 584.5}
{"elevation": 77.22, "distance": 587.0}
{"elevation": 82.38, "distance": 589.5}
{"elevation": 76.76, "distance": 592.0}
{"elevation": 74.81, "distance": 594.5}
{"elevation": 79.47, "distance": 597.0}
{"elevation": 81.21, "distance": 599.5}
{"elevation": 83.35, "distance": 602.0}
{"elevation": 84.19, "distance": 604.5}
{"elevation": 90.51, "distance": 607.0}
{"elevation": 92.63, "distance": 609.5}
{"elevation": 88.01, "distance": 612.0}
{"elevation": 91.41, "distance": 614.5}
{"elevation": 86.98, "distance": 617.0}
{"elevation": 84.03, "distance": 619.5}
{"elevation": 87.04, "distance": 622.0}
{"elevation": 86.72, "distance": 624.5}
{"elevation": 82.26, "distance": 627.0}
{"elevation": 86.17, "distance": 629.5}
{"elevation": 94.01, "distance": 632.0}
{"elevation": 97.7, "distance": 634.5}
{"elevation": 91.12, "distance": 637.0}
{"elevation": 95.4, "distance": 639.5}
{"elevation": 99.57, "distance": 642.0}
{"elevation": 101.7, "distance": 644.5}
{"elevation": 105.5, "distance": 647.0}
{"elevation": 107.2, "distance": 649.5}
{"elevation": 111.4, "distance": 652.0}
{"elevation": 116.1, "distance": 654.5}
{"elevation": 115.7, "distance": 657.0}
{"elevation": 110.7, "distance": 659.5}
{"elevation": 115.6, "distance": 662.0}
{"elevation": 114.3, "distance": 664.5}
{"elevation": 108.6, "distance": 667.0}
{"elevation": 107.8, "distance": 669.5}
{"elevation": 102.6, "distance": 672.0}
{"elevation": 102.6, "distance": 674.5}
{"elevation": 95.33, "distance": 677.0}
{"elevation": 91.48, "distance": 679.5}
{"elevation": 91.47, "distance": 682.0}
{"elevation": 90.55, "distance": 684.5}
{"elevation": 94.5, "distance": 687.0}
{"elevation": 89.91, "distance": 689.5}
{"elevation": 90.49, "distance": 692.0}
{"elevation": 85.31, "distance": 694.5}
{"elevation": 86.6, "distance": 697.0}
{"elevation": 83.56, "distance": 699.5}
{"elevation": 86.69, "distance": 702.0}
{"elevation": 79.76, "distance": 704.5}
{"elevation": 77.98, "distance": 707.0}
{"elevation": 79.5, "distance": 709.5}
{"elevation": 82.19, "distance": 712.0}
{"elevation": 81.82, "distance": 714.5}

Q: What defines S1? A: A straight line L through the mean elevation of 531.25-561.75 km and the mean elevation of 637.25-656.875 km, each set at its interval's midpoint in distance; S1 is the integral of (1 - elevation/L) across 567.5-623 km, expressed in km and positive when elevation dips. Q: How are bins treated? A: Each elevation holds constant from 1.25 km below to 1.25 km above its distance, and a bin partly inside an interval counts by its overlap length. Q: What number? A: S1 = 2.9 km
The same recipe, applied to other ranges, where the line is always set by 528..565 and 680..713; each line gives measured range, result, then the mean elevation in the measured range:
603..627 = -3.1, 87.6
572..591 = -1.2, 78.6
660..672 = -4.0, 111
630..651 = -4.8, 98.7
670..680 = -1.8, 99.2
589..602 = -0.6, 79.2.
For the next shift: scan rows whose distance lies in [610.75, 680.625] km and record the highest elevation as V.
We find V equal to 116.1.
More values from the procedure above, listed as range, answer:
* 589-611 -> 92.63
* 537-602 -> 83.35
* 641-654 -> 111.4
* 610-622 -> 91.41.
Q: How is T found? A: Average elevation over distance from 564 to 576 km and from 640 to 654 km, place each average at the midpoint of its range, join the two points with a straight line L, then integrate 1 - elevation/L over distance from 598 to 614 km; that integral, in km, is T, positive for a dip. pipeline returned 0.69 km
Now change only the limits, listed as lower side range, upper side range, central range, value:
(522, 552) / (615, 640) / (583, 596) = 0.38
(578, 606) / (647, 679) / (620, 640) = 1.16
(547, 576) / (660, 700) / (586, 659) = -3.67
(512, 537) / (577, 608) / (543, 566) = 0.59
